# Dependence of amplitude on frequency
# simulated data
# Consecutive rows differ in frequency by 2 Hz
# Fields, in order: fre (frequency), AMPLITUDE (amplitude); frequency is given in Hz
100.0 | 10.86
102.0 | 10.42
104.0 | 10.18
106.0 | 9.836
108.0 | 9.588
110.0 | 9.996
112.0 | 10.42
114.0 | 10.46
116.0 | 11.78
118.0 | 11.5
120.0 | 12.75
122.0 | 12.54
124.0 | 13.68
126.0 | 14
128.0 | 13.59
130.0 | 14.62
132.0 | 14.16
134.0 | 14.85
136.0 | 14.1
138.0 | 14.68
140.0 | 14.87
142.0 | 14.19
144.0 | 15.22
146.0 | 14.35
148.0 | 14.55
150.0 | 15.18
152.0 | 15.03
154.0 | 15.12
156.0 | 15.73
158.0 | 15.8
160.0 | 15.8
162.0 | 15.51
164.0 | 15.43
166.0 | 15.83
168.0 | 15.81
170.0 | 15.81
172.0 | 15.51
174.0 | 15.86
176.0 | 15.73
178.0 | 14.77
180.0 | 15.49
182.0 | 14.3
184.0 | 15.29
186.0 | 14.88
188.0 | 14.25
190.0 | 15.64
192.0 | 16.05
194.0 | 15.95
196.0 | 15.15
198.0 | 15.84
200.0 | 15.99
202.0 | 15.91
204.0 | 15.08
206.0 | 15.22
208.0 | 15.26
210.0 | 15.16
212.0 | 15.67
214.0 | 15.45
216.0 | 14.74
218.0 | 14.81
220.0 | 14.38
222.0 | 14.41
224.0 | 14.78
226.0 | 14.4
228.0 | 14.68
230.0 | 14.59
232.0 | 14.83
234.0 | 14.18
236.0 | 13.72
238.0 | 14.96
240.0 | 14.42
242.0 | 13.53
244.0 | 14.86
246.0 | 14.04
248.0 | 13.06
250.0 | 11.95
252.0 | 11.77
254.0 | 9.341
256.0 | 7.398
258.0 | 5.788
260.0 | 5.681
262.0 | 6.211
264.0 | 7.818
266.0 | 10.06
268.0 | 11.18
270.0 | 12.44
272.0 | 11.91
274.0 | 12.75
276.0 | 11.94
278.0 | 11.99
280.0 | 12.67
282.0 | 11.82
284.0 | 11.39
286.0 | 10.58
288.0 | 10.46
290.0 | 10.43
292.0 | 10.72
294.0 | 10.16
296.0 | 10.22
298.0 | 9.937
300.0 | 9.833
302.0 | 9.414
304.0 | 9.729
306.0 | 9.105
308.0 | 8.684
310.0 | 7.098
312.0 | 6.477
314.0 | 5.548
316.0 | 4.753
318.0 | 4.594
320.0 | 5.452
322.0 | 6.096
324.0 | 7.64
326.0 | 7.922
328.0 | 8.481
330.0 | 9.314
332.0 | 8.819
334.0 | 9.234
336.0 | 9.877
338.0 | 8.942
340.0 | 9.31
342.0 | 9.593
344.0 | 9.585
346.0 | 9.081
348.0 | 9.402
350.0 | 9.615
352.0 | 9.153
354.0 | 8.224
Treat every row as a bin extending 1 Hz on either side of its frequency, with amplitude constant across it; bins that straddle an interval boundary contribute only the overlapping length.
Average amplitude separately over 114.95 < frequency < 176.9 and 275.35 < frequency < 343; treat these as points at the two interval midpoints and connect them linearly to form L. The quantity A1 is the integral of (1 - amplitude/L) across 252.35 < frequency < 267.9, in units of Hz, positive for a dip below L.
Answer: 4.1 Hz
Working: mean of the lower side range 14.6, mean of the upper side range 9.05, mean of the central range 7.87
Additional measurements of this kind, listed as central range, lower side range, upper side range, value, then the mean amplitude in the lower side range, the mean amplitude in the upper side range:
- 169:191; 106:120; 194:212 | -1.5 Hz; 10.7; 15.5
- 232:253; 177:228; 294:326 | -2.2 Hz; 15.1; 7.73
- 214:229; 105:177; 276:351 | -3.8 Hz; 14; 9.07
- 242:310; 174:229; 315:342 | 2.0 Hz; 15.2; 7.79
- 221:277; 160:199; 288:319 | -2.0 Hz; 15.4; 8.51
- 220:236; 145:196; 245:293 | -2.5 Hz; 15.3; 10.6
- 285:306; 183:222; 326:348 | 1.8 Hz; 15.3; 9.17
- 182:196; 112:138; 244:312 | -3.9 Hz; 13.1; 10.2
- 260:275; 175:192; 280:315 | 1.3 Hz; 15.1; 9.6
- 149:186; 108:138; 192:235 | -4.2 Hz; 12.7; 15.1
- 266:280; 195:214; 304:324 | -2.8 Hz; 15.5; 6.65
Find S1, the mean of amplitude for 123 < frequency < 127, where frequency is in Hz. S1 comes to 13.8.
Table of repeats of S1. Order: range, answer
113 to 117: 11.1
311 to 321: 5.36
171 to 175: 15.7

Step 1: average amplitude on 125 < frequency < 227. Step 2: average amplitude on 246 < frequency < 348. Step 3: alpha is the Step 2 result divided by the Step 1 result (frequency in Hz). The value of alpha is 0.62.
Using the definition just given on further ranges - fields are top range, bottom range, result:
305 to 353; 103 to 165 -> 0.60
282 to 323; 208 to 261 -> 0.65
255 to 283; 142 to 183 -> 0.65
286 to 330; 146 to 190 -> 0.54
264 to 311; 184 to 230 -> 0.70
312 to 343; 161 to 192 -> 0.50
